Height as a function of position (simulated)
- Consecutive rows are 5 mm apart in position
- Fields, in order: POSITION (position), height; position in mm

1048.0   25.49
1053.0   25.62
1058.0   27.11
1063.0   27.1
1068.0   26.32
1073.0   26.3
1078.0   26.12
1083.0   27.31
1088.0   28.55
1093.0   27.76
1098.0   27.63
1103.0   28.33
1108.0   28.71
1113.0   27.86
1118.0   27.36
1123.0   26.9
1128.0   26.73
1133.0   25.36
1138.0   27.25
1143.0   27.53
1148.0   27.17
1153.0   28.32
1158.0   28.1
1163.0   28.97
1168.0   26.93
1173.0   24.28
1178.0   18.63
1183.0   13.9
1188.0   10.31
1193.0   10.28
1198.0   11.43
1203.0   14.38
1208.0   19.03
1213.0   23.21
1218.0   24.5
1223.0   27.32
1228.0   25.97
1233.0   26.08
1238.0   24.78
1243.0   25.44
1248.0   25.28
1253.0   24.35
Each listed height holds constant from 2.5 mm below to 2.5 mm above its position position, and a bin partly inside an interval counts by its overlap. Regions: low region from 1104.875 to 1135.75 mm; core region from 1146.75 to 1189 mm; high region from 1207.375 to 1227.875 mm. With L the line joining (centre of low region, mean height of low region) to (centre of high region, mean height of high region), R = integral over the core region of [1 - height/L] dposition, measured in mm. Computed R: 4.14 mm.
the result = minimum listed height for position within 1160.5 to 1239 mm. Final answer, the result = 10.28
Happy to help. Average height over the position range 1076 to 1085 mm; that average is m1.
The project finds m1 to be 26.7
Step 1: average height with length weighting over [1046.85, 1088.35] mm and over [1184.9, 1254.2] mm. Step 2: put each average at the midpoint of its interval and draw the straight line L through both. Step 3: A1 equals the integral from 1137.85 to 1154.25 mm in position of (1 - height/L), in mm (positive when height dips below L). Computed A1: -2.8 mm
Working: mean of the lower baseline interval 26.6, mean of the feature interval 27.6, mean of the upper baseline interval 20.8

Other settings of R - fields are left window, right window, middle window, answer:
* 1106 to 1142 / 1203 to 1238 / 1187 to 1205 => 9.5 mm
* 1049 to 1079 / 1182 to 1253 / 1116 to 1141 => -3.0 mm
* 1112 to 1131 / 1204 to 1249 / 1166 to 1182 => 2.1 mm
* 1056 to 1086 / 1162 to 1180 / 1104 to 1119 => -1.3 mm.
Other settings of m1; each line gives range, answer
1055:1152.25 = 27.2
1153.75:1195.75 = 20.5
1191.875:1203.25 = 11.8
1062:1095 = 27.1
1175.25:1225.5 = 17.3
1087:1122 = 28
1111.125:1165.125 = 27.4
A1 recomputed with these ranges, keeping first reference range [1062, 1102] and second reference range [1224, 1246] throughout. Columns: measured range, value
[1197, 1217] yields 6.1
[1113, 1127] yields -0.2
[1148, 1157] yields -0.5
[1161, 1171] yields -0.5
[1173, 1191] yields 7.3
